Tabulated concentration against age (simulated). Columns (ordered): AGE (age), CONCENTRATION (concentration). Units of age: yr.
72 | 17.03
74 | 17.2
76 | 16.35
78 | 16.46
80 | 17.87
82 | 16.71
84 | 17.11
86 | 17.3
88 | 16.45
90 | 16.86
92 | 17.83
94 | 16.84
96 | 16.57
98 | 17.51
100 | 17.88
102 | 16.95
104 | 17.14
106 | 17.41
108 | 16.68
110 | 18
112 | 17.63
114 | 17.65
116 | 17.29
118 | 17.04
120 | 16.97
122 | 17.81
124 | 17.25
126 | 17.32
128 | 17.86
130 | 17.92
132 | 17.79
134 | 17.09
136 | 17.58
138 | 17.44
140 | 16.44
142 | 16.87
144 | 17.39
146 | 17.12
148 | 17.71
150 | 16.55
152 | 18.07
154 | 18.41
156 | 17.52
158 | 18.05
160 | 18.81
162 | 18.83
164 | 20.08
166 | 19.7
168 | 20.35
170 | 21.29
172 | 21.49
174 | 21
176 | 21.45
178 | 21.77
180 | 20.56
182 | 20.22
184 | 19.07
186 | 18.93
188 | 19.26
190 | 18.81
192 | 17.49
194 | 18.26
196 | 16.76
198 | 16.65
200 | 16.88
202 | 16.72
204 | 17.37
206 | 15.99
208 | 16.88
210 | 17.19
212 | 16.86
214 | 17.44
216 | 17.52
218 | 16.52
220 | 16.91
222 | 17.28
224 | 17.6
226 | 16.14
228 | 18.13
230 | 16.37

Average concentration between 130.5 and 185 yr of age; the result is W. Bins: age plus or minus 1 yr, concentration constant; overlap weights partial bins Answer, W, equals 18.8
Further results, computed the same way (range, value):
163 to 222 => 18.6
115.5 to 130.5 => 17.4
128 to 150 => 17.3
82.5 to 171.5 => 17.7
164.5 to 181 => 20.9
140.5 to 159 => 17.5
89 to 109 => 17.2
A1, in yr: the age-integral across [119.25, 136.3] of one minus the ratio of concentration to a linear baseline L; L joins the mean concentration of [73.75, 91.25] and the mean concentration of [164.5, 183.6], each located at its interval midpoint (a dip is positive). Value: 1.2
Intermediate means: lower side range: 16.9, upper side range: 20.8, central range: 17.5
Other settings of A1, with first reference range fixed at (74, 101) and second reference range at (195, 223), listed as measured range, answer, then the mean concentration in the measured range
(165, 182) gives -4.0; 20.9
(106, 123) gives -0.4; 17.4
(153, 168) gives -1.7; 18.9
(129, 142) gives -0.3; 17.3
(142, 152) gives -0.1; 17.2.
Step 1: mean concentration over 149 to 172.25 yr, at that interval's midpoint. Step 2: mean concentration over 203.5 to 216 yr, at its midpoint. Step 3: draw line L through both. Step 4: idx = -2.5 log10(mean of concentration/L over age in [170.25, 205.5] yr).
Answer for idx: -0.06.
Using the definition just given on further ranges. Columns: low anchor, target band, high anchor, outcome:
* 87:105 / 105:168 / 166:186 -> 0.07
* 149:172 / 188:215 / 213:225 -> 0.03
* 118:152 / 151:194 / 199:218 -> -0.14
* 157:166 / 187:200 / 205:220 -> -0.01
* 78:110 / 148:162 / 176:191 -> 0.06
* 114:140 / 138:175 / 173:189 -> 0.02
